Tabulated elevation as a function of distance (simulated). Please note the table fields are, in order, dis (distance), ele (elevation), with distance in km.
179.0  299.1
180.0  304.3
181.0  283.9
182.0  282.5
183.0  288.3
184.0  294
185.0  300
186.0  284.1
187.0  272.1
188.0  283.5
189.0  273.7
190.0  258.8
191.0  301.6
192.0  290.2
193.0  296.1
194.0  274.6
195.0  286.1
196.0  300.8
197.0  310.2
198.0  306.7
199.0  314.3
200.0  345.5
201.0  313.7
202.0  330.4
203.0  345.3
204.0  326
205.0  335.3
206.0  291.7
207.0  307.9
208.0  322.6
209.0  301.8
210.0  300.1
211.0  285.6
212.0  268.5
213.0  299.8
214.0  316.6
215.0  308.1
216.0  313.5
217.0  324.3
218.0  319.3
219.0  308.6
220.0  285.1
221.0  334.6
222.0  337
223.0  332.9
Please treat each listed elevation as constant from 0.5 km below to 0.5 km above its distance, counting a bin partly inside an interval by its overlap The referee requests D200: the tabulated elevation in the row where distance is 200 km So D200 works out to 345.5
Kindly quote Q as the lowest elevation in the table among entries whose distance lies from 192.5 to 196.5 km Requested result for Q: 274.6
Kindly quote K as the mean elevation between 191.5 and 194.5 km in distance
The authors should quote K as 287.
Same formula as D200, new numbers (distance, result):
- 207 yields 307.9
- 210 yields 300.1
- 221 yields 334.6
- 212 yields 268.5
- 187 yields 272.1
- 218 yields 319.3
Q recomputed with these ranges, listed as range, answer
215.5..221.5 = 285.1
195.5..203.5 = 300.8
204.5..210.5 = 291.7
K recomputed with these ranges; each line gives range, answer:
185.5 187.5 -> 278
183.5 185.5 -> 297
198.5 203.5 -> 330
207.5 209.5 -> 312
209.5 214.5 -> 294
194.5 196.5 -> 293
